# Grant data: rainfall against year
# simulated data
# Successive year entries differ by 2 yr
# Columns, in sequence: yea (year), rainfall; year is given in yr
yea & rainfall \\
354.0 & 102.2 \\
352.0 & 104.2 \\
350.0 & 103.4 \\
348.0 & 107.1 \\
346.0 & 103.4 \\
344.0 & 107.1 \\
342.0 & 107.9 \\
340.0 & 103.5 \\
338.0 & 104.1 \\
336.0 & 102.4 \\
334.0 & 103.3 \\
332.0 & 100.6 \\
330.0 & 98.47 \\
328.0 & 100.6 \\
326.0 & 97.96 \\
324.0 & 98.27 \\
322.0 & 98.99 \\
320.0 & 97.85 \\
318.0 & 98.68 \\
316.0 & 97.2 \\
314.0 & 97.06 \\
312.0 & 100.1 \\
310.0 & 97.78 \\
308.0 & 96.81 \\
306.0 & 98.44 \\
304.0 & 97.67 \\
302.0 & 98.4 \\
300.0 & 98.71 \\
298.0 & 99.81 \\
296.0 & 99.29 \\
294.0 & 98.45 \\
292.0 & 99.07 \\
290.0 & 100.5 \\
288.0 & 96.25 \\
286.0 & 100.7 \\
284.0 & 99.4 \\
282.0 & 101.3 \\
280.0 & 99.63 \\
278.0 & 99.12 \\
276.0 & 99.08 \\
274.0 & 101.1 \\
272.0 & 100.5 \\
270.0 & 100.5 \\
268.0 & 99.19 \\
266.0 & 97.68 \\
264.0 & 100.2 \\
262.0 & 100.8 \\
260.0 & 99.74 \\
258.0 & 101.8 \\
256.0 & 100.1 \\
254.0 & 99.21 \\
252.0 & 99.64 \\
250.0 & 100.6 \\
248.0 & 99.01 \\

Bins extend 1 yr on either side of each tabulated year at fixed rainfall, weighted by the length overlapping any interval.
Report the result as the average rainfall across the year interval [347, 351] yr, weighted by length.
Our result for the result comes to 105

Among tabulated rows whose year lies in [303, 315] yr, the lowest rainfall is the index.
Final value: 96.81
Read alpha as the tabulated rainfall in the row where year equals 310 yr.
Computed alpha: 97.78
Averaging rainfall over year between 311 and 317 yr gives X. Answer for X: 98.1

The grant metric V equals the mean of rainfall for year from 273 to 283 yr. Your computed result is 100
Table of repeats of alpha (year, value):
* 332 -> 100.6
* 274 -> 101.1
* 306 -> 98.44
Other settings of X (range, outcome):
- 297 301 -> 99.3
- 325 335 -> 100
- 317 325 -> 98.4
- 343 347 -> 105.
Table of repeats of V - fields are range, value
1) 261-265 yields 100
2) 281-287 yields 100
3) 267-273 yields 100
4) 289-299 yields 99.4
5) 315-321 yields 97.9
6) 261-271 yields 99.7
